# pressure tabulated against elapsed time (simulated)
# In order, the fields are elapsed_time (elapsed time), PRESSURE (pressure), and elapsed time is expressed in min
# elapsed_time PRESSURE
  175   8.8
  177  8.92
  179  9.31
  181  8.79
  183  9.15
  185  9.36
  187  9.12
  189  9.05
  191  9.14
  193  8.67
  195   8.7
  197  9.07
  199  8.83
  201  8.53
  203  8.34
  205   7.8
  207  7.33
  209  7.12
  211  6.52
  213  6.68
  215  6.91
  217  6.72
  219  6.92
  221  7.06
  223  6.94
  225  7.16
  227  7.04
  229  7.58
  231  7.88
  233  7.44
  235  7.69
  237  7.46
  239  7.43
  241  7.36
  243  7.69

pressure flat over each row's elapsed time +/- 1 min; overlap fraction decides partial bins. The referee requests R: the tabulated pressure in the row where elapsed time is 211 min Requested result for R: 6.52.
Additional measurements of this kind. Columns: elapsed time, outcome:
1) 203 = 8.34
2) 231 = 7.88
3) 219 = 6.92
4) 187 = 9.12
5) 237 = 7.46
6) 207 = 7.33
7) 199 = 8.83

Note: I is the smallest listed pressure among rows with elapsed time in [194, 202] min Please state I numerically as 8.53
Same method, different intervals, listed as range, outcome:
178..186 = 8.79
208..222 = 6.52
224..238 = 7.04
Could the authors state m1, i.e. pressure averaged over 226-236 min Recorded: 7.53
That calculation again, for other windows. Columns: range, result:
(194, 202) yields 8.78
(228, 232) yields 7.73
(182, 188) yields 9.21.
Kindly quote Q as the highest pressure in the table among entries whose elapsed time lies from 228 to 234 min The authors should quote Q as 7.88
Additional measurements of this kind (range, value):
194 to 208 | 9.07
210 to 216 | 6.91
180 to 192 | 9.36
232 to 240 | 7.69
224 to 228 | 7.16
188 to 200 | 9.14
